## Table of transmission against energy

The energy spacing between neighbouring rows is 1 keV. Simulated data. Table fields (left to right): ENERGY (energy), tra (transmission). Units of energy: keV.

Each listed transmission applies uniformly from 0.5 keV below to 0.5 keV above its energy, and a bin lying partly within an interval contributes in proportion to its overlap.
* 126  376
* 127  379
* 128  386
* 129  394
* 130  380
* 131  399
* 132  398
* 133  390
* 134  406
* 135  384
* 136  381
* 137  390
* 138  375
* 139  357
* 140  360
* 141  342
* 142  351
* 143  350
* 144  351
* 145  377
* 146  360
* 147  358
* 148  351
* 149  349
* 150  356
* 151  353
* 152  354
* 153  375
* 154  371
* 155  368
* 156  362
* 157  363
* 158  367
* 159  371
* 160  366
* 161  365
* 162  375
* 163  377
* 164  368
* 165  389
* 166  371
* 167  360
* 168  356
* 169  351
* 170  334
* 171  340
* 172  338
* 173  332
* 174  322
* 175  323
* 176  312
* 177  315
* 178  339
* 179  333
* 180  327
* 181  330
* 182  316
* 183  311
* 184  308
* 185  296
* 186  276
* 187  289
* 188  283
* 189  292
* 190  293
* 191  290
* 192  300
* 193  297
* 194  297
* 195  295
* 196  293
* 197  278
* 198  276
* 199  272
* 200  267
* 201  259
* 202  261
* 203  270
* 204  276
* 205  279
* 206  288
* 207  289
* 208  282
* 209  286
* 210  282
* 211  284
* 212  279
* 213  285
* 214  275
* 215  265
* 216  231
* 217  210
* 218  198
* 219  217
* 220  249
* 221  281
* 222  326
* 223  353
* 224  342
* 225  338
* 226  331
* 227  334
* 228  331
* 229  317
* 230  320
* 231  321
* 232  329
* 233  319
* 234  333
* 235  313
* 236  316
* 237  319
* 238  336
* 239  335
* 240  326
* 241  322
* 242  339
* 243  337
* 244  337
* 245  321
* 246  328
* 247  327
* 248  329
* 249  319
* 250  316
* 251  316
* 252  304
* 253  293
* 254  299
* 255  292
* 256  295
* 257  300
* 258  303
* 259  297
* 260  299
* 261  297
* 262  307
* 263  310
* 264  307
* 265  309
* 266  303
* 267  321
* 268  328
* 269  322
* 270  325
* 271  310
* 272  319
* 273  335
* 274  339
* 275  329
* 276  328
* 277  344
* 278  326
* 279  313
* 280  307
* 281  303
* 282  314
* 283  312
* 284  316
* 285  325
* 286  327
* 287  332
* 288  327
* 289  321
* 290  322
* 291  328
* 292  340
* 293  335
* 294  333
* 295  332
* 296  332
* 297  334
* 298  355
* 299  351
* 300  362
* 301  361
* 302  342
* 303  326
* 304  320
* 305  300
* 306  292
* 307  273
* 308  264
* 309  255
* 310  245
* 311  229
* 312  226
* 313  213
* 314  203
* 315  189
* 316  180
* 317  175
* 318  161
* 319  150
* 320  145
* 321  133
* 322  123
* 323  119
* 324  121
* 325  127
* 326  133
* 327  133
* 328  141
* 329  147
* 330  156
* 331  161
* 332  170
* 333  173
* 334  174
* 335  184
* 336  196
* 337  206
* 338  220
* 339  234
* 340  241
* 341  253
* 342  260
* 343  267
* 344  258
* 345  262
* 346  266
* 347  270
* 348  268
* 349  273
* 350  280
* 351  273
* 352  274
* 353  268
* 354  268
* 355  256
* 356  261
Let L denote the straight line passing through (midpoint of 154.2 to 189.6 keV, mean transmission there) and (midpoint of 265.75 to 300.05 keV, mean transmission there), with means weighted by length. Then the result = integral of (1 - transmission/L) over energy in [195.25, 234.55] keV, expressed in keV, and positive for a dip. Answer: 5.4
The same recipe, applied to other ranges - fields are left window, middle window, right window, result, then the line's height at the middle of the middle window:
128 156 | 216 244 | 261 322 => 1.2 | 325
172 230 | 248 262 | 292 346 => -2.0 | 265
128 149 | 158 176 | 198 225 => -1.1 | 334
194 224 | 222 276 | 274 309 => -4.0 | 298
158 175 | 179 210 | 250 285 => 4.9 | 344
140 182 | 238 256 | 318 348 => -3.3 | 270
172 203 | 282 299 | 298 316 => -2.9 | 282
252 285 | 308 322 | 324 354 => 3.2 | 249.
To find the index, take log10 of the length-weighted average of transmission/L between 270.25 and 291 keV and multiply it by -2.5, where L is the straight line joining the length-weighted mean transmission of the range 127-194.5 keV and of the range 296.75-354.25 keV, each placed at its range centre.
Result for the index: -0.23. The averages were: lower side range 348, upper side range 228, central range 323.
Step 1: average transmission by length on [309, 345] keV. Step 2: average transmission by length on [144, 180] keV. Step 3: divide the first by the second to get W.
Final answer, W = 0.53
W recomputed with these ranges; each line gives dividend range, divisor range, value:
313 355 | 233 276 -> 0.64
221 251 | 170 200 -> 1.07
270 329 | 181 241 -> 0.92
